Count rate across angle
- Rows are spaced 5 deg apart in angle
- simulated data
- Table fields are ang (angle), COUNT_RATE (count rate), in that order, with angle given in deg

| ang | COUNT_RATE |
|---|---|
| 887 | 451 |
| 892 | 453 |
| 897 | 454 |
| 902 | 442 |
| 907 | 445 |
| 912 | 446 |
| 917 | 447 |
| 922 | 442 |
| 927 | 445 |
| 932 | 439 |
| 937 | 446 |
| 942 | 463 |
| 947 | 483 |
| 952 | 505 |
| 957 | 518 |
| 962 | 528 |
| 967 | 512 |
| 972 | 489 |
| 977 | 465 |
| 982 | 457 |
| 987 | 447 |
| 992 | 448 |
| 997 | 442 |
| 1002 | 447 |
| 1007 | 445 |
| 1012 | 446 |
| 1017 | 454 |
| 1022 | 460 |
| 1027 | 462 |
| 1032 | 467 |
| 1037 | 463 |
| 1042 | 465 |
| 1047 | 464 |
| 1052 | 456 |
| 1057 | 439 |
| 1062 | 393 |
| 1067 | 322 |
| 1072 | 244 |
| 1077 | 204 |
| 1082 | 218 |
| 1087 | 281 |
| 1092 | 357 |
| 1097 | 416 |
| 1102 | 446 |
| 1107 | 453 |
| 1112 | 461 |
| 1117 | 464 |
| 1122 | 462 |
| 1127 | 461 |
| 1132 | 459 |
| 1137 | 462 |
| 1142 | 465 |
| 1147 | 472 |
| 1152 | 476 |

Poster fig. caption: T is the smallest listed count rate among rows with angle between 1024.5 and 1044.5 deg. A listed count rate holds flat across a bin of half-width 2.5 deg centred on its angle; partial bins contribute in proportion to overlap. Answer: 462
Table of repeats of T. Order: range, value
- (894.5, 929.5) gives 442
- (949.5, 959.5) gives 505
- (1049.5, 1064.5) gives 393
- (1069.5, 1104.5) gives 204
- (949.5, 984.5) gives 457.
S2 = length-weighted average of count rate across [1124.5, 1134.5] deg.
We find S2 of 460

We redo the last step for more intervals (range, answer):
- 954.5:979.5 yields 502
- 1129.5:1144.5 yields 462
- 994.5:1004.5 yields 444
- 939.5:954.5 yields 484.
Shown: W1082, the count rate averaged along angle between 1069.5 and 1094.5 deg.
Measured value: 261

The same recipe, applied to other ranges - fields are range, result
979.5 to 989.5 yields 452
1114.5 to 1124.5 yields 463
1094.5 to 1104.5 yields 431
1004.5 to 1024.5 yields 451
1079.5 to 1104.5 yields 344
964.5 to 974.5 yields 500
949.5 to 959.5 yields 512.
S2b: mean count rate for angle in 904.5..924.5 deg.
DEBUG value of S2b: 445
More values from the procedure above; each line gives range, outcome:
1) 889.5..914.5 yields 448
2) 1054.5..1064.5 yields 416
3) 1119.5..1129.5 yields 462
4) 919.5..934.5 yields 442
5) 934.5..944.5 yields 454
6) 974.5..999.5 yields 452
